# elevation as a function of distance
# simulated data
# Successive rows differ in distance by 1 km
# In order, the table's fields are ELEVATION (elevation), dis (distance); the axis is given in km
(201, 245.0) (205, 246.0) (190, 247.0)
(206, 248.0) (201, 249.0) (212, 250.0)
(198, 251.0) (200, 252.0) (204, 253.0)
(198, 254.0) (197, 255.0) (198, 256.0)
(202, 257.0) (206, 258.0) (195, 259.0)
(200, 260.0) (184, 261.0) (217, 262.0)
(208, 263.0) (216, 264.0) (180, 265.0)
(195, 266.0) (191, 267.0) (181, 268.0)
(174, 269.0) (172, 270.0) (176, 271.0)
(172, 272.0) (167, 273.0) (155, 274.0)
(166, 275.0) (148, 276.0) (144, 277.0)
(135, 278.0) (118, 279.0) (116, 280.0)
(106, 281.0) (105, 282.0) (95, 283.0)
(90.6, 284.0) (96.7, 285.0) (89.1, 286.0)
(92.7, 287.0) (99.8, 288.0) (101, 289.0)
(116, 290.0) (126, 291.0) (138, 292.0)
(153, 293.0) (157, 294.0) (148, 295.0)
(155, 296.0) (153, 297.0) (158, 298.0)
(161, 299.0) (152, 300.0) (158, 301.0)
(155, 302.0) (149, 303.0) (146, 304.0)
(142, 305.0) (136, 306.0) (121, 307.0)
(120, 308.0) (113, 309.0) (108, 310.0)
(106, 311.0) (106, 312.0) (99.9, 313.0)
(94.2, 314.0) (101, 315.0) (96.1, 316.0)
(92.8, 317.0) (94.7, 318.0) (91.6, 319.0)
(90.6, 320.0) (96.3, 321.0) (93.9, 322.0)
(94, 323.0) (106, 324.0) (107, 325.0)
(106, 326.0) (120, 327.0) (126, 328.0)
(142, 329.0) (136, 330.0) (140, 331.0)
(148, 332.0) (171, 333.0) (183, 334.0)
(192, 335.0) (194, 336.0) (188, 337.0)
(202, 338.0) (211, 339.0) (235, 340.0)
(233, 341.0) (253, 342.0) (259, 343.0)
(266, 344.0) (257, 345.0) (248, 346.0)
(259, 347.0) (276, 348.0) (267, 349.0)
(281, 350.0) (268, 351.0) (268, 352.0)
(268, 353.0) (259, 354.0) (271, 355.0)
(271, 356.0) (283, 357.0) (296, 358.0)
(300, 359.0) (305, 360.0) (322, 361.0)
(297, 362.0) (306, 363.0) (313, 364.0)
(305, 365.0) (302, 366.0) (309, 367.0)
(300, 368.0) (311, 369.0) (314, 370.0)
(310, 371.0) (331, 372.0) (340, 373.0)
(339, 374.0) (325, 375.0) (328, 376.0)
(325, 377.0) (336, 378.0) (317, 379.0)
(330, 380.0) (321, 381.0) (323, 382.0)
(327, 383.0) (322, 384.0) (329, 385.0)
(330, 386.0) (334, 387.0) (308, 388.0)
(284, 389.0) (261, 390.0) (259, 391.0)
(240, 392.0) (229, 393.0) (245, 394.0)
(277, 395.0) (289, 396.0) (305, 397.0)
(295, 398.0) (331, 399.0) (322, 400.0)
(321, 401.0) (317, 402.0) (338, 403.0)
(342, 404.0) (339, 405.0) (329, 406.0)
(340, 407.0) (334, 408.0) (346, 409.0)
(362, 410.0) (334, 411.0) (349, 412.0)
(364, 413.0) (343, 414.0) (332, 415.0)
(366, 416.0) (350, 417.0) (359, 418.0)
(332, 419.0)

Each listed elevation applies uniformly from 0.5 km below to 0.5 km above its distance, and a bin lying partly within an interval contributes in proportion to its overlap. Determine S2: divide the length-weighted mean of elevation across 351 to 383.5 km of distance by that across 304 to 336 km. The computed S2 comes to 2.56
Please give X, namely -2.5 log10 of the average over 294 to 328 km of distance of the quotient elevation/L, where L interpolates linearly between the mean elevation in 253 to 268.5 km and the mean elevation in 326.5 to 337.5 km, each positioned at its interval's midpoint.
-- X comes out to 0.37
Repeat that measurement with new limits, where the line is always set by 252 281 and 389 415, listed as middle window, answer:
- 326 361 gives 0.13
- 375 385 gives -0.12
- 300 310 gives 0.49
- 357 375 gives -0.13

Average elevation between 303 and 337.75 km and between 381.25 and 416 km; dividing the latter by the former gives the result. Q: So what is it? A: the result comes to 2.5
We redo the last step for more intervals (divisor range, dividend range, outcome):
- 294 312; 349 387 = 2.20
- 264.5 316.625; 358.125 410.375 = 2.31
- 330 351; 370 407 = 1.40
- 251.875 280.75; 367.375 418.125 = 1.78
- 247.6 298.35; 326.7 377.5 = 1.61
